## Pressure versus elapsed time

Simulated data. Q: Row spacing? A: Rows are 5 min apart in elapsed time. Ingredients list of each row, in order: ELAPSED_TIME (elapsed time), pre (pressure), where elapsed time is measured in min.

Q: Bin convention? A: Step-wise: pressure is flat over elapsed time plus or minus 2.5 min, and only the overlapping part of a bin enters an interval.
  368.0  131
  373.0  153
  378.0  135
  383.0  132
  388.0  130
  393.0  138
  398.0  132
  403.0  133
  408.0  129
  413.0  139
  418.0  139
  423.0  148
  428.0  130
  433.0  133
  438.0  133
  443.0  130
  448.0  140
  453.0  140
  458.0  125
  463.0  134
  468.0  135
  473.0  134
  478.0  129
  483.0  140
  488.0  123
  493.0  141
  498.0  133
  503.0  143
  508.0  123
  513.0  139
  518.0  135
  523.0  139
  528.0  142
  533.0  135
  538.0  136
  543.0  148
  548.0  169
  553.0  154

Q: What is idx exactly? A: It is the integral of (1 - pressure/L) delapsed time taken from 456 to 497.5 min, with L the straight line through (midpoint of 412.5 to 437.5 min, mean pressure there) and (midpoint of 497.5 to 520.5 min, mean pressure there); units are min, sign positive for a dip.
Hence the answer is 0.9 min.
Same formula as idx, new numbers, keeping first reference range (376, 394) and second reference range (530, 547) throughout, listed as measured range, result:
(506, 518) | 0.7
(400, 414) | 0.2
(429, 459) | 0.7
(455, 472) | 0.8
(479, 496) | 0.6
